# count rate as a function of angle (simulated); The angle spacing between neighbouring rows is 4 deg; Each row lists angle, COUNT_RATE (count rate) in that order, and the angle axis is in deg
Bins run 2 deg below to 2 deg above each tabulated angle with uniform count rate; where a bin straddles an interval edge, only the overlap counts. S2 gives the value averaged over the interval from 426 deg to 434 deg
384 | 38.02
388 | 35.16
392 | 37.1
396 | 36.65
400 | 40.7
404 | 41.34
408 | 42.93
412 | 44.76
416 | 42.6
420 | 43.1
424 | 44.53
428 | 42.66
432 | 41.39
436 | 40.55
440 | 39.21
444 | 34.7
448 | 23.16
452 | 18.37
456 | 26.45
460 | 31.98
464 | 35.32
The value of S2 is 42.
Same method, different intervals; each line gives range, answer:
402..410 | 42.1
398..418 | 42.5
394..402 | 38.7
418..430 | 43.4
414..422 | 42.9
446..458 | 22.7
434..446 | 38.2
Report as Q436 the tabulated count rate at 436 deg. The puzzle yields 40.55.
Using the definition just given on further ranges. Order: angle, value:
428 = 42.66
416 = 42.6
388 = 35.16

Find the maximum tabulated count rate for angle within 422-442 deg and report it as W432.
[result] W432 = 44.53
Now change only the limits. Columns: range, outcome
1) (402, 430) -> 44.76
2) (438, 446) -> 39.21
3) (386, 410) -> 42.93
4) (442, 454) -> 34.7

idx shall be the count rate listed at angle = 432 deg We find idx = 41.39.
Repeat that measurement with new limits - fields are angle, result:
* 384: 38.02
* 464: 35.32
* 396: 36.65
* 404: 41.34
